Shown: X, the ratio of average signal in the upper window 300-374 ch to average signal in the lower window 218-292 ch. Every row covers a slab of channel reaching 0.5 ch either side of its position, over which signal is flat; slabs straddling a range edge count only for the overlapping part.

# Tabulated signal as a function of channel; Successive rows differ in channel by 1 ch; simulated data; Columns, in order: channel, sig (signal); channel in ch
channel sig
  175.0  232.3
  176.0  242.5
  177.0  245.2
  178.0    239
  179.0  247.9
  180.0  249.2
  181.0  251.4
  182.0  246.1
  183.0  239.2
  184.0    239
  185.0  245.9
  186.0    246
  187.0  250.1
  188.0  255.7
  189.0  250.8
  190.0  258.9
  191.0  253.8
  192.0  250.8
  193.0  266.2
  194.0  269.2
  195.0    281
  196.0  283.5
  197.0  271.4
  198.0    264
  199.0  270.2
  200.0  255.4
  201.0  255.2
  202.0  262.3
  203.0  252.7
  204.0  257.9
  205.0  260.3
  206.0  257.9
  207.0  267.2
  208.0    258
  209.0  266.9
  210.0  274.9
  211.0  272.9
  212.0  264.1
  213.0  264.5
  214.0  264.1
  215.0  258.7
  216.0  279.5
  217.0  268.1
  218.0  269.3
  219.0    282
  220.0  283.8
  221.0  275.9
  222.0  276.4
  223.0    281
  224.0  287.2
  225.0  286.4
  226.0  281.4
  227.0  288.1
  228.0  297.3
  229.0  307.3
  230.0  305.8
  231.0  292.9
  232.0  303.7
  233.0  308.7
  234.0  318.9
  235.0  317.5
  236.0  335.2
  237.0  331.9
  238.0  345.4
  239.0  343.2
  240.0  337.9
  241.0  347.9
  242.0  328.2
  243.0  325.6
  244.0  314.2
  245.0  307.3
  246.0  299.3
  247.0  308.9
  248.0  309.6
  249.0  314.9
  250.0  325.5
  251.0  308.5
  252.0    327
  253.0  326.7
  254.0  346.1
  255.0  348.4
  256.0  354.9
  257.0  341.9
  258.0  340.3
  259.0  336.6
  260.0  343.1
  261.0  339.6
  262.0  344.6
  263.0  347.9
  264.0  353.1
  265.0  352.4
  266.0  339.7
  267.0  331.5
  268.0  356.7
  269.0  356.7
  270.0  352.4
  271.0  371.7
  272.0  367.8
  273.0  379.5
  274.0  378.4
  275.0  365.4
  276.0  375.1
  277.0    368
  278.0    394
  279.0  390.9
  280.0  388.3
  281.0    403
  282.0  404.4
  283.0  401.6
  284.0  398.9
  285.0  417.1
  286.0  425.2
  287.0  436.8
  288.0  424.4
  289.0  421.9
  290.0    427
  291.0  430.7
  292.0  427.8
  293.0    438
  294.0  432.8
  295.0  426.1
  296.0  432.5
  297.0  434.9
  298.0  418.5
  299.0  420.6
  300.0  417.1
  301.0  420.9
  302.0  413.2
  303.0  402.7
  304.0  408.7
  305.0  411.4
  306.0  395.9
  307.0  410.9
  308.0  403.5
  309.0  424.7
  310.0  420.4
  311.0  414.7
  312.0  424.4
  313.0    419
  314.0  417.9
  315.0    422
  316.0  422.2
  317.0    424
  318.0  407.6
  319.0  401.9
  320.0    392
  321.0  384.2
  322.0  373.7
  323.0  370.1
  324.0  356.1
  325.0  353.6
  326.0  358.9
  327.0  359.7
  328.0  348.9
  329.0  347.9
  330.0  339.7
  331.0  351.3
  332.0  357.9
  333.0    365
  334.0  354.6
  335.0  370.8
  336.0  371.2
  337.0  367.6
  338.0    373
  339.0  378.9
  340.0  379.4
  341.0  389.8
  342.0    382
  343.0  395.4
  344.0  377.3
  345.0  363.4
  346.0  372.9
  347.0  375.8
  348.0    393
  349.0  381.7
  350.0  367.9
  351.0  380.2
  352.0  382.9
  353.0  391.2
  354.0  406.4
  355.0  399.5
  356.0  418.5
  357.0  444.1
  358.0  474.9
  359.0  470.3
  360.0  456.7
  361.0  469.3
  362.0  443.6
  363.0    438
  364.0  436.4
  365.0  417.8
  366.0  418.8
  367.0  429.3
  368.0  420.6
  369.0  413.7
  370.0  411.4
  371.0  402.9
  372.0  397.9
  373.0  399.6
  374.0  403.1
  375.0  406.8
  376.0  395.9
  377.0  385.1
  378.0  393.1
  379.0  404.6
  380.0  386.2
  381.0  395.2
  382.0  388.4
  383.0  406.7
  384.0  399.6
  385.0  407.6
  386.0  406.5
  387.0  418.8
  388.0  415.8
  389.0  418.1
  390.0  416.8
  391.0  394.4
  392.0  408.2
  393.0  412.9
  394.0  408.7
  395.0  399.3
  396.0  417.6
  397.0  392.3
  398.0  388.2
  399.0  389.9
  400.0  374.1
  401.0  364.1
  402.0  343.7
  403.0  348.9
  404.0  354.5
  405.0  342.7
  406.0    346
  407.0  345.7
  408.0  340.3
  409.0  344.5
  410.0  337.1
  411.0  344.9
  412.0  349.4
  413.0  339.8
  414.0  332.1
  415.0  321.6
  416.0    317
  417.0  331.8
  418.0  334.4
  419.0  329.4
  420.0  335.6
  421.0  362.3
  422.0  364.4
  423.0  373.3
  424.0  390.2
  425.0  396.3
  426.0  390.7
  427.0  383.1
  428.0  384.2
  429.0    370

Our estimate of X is 1.2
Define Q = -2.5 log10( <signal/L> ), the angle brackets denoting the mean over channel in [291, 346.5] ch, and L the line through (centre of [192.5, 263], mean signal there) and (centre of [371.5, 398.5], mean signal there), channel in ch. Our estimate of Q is -0.11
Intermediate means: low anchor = 298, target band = 394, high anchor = 402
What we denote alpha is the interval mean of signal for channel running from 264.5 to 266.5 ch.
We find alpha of 346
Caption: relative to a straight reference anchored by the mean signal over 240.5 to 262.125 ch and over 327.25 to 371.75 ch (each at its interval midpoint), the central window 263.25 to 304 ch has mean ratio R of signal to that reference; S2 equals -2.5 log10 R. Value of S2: -0.134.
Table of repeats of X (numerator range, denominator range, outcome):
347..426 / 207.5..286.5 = 1.19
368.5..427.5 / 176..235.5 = 1.41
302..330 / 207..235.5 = 1.39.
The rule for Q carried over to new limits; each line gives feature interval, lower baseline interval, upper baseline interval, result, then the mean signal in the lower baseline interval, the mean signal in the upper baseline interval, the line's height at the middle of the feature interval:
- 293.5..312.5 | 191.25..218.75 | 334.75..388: -0.19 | 265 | 403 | 352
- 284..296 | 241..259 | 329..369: -0.20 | 326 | 397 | 355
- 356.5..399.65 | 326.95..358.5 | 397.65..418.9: -0.14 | 380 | 347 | 362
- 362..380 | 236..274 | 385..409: -0.10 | 339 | 384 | 376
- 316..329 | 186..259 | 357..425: -0.09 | 292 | 389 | 349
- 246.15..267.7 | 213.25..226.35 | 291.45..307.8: 0.03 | 276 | 419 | 343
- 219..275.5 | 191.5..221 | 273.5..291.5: 0.04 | 267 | 403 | 340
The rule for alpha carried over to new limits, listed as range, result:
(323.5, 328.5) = 355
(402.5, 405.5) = 349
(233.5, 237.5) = 326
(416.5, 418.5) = 333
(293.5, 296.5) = 430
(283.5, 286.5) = 414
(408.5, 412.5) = 344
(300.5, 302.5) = 417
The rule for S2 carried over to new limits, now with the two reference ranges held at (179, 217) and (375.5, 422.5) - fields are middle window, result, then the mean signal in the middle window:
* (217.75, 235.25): -0.063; 292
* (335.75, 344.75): -0.118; 379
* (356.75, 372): -0.225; 435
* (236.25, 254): -0.135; 324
